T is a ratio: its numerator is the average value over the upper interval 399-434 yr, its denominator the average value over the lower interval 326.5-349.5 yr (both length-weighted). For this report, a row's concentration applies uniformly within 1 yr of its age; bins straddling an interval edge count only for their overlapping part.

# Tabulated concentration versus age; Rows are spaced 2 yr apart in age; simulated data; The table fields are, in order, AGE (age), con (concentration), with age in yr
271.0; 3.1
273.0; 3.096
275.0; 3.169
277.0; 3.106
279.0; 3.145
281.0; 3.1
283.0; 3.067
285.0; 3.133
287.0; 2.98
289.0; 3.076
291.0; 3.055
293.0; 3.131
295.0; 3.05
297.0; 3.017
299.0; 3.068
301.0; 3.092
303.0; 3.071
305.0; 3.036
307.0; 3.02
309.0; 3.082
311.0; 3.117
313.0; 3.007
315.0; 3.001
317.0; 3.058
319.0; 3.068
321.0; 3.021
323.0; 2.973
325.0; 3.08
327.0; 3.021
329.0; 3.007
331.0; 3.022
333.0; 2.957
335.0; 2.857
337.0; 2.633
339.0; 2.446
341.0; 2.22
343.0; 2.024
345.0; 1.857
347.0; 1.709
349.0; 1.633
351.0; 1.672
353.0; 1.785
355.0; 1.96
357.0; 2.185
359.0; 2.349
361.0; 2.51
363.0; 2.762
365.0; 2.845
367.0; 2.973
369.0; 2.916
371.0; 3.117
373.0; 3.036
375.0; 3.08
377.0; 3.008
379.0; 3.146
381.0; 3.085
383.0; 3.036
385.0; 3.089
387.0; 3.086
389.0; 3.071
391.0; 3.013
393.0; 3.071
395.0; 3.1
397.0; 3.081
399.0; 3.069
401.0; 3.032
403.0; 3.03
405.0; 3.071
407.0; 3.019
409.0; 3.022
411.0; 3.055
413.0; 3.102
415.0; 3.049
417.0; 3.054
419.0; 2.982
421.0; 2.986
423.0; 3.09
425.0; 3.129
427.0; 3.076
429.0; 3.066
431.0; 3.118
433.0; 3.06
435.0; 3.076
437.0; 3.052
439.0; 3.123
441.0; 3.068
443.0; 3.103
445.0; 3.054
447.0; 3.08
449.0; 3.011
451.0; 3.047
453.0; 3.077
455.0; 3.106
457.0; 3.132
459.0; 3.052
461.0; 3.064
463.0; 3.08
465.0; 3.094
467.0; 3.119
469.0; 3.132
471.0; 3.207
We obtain 1.25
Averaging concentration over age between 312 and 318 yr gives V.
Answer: 3.02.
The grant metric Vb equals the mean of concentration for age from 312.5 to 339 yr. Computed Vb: 2.96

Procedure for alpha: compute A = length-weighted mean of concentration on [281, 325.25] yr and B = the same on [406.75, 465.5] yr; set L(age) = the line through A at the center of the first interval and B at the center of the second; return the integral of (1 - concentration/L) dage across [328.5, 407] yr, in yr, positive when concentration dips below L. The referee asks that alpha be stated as 9.06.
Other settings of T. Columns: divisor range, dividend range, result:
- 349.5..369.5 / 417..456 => 1.30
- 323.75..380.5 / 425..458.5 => 1.20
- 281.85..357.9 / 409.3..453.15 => 1.12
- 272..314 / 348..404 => 0.90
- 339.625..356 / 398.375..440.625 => 1.64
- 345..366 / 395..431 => 1.44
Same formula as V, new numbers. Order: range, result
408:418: 3.06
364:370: 2.91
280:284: 3.08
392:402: 3.07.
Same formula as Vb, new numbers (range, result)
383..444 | 3.06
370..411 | 3.06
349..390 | 2.71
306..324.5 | 3.04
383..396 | 3.07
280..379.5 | 2.78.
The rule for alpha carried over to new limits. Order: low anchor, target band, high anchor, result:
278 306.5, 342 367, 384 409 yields 7.5 yr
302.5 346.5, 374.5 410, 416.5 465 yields -1.1 yr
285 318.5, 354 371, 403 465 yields 2.6 yr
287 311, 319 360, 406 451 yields 8.4 yr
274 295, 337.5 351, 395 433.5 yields 4.8 yr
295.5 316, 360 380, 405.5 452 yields 0.8 yr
